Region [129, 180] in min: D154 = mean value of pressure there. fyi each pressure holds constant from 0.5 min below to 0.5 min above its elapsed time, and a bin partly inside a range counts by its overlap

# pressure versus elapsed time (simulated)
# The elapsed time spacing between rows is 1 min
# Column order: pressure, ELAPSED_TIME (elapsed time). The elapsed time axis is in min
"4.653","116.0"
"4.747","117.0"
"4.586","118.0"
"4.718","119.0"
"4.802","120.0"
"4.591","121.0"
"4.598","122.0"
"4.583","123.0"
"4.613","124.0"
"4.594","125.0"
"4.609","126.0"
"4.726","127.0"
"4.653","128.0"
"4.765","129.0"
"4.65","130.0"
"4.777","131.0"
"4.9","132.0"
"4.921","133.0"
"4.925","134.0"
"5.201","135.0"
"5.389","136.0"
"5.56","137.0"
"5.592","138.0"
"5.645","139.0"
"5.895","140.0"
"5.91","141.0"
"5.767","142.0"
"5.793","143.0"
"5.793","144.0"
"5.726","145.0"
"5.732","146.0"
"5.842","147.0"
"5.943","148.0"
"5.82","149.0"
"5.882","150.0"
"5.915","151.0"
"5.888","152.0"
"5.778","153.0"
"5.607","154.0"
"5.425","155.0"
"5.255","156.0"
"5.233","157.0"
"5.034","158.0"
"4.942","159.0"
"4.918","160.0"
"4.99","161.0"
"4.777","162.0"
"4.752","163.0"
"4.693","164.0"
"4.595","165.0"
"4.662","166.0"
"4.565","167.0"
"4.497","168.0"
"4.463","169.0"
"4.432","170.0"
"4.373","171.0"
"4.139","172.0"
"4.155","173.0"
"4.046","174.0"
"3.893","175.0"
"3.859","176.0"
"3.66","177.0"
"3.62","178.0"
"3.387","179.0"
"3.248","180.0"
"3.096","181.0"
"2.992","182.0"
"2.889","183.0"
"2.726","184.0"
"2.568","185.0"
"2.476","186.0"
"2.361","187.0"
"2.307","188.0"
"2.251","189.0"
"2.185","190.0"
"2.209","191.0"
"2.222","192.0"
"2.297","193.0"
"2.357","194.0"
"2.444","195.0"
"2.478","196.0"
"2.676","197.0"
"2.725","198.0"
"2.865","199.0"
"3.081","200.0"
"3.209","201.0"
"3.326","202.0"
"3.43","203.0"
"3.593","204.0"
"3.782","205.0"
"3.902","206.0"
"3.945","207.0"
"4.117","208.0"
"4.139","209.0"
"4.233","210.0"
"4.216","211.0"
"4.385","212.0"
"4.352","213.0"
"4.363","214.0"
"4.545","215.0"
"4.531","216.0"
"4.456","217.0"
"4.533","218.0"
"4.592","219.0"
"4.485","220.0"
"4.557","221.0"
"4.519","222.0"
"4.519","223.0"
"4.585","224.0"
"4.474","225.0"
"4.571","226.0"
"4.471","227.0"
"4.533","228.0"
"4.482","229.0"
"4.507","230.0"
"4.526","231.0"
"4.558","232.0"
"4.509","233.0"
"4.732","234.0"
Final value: 5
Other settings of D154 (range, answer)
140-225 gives 4.16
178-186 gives 2.99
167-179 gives 4.09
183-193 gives 2.39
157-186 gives 4.06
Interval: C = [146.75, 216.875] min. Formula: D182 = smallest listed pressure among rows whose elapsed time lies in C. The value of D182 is 2.185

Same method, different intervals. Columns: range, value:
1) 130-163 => 4.65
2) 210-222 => 4.216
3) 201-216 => 3.209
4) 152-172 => 4.139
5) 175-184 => 2.726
